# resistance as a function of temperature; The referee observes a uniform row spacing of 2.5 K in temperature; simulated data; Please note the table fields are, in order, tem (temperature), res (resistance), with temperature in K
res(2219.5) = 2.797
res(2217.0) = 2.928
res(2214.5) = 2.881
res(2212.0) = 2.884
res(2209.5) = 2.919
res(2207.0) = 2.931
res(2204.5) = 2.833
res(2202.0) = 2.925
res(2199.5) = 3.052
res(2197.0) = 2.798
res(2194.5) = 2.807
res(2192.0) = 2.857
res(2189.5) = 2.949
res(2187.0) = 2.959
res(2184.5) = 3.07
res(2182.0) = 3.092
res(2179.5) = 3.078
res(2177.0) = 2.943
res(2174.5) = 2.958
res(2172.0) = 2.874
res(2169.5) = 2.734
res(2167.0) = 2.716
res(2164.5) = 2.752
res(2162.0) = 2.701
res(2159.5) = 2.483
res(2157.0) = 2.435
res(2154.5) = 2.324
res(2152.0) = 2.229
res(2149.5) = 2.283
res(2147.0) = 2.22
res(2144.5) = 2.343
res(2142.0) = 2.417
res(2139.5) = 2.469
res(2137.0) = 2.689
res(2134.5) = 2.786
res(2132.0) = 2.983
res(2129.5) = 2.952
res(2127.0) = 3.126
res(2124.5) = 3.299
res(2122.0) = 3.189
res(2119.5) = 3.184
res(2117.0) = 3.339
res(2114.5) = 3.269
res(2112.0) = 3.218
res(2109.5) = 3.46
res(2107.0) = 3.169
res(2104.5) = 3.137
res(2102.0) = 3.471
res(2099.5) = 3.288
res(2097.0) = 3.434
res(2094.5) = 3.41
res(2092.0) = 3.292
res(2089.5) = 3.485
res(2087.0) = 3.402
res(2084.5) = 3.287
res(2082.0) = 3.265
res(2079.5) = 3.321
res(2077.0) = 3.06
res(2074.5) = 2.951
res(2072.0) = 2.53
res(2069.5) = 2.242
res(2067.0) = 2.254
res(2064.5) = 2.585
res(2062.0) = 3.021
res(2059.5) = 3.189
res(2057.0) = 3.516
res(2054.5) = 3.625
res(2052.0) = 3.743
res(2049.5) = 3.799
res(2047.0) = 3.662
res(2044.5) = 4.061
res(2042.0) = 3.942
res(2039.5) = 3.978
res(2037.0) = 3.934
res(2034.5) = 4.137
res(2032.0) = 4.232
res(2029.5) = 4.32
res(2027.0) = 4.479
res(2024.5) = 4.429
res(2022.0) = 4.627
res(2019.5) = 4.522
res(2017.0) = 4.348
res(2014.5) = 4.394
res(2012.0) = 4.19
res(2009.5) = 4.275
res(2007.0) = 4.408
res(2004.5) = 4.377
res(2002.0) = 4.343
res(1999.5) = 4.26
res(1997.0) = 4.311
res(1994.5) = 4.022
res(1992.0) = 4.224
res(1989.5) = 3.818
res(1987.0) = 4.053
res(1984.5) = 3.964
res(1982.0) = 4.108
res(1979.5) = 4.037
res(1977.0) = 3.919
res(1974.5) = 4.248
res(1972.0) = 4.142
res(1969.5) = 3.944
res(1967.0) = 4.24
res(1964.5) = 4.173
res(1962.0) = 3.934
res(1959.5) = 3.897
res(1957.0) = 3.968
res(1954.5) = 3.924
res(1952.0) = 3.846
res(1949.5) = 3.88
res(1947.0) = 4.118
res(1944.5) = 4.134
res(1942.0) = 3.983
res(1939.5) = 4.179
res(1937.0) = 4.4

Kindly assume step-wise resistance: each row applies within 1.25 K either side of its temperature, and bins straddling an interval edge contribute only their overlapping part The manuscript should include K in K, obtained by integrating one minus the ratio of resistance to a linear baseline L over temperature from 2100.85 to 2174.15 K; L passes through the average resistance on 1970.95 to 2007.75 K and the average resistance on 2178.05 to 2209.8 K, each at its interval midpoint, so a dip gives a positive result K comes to 10.0 K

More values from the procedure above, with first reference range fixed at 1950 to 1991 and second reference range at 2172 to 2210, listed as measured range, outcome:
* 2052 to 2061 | 0.3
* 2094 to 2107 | 0.2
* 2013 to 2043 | -4.4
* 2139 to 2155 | 4.2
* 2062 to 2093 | 4.6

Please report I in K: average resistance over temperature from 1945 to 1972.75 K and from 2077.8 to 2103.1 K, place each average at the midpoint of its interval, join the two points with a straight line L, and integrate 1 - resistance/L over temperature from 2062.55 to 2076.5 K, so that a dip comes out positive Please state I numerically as 3.6 K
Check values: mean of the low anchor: 4.01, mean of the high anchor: 3.36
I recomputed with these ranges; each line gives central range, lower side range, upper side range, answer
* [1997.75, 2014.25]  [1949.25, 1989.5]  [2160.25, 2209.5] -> -2.12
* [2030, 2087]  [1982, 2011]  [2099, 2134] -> 4.64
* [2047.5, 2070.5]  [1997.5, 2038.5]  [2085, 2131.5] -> 4.33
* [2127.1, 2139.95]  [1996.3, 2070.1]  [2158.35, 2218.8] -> 1.67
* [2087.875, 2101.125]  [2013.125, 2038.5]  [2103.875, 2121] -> 0.36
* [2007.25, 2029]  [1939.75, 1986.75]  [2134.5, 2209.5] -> -4.25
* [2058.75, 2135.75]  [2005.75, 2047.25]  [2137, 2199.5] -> 7.40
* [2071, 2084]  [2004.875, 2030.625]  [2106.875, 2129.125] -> 2.30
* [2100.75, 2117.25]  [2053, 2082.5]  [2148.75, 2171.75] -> -3.09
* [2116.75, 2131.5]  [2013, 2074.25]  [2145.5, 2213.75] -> -0.01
